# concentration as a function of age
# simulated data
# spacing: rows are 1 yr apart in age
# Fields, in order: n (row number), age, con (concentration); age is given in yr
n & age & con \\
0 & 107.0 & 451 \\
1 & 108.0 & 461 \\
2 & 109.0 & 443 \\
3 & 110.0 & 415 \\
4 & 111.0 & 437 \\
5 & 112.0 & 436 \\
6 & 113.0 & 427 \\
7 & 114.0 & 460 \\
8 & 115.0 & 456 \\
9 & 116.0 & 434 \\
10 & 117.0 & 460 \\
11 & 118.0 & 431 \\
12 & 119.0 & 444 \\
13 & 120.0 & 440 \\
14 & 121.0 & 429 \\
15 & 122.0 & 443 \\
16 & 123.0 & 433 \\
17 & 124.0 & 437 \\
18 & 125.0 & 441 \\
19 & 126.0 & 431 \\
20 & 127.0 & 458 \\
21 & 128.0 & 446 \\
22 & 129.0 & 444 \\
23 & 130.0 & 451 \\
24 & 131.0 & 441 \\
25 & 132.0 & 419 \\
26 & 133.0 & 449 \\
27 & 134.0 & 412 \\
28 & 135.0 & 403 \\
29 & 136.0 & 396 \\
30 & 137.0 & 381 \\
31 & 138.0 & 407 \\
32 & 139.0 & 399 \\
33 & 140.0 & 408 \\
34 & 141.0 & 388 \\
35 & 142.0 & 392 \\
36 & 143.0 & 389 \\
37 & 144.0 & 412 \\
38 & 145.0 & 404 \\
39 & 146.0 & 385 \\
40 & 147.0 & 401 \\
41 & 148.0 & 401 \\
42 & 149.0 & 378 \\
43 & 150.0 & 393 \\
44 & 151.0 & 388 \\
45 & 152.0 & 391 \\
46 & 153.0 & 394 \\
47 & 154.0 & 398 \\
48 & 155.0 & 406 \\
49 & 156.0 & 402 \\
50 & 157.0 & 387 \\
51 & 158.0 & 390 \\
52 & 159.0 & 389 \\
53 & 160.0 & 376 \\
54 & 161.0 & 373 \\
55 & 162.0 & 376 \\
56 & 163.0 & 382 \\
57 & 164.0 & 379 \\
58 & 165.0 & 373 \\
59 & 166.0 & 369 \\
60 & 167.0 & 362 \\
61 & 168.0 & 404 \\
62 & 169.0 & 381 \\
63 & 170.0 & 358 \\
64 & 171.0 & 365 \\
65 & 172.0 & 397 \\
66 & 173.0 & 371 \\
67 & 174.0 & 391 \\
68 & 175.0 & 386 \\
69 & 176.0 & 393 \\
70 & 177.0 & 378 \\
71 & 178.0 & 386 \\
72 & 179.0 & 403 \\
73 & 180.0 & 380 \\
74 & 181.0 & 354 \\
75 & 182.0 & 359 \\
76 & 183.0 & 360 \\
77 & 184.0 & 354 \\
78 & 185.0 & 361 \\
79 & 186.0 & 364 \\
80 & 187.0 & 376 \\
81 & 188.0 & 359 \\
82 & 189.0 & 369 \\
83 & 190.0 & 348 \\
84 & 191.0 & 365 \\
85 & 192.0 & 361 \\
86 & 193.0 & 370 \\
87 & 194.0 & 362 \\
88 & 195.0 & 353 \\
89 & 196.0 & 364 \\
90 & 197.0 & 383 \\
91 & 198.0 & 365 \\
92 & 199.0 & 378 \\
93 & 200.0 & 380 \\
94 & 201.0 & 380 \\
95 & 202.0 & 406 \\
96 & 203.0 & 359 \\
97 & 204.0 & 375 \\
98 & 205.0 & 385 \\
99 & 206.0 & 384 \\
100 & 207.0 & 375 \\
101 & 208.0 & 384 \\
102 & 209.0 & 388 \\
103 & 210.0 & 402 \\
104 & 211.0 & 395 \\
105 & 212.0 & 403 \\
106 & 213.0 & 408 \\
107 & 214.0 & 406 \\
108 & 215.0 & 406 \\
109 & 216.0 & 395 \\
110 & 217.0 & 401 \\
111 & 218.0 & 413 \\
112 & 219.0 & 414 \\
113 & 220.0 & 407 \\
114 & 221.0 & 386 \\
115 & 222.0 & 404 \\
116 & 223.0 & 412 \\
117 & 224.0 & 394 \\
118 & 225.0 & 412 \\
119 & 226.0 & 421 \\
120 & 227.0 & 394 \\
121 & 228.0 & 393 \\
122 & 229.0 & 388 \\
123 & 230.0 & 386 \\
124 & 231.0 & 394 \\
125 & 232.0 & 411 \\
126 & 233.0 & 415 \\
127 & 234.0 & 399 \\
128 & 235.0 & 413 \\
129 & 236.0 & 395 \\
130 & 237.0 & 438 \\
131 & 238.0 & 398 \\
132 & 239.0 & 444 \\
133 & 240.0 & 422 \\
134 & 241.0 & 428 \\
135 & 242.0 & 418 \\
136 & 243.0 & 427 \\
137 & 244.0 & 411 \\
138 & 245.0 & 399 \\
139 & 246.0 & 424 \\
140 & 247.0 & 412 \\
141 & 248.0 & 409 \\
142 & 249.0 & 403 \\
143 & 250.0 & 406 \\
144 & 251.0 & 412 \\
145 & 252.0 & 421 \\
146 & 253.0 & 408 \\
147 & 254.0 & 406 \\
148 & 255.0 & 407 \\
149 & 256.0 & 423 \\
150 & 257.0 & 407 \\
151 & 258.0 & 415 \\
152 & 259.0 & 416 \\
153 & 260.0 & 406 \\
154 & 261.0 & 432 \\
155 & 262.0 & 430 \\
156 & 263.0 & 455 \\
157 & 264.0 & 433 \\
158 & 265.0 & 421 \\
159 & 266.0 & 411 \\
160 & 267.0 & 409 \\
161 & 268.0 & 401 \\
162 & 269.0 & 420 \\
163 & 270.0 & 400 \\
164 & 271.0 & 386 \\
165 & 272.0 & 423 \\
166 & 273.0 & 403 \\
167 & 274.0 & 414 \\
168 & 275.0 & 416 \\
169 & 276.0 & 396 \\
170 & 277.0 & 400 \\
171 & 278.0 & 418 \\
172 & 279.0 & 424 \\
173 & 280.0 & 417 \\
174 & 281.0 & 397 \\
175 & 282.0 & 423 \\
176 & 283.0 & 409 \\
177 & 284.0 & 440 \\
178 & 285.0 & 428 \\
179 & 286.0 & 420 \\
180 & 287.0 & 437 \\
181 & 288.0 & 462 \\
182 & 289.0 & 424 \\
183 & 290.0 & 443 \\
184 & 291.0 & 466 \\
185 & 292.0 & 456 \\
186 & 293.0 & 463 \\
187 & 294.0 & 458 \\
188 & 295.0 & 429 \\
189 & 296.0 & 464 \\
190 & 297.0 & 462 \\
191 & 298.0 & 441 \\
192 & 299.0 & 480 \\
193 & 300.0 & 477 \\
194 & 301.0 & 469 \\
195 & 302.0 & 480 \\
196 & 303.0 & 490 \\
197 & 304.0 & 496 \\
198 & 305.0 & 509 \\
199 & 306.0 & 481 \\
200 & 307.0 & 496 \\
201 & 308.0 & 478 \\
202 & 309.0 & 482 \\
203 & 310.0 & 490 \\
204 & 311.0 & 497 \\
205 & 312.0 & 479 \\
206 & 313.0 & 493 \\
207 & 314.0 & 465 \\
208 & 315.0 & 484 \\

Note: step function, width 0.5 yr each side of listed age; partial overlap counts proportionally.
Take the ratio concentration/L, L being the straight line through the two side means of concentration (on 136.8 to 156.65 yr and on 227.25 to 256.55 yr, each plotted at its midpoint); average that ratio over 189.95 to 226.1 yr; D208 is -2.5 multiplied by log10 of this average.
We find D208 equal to 0.05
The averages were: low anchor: 396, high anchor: 411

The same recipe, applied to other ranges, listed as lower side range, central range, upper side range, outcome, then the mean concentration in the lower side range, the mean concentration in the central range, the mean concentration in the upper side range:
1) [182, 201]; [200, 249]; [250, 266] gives -0.03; 365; 403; 419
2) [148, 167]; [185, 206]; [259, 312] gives 0.09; 386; 370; 442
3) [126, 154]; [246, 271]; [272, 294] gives 0.02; 409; 415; 427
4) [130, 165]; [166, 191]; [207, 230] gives 0.07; 397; 373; 400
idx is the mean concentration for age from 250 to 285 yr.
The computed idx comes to 415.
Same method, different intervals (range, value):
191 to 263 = 401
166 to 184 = 377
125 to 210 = 388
